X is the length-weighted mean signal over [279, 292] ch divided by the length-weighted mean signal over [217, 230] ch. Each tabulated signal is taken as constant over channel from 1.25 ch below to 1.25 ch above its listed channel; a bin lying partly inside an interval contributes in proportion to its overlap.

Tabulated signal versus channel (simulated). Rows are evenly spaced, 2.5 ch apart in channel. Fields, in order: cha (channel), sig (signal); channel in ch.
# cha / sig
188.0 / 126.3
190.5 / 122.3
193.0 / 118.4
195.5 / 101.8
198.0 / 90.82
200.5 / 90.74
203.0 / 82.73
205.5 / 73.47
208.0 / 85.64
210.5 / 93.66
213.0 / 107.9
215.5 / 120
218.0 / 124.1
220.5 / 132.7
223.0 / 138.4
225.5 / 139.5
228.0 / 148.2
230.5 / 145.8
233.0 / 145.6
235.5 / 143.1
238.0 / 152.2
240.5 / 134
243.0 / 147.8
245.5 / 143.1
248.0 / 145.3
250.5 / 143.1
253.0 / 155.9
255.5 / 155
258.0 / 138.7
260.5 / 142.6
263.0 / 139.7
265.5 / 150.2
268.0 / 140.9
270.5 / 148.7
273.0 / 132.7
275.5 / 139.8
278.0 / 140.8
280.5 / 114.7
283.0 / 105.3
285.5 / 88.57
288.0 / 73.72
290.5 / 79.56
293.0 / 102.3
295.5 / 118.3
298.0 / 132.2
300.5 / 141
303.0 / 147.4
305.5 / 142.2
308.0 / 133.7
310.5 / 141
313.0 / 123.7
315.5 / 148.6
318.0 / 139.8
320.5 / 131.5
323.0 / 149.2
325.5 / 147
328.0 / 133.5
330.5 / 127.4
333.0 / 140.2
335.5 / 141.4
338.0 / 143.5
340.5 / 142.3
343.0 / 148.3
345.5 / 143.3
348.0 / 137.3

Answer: 0.68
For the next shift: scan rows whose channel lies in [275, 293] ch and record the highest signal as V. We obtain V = 140.8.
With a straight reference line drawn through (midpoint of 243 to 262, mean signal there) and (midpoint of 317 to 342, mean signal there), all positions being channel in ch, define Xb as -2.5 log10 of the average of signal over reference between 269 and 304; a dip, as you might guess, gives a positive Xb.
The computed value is 0.20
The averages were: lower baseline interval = 146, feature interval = 119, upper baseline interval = 140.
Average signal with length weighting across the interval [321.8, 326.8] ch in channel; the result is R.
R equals 148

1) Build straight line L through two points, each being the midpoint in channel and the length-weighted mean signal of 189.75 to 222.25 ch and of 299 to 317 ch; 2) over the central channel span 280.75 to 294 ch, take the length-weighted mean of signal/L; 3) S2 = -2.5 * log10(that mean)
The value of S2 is 0.40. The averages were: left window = 104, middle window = 91.5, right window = 140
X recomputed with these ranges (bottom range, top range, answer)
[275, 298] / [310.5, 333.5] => 1.29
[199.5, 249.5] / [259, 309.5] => 1.01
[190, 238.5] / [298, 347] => 1.19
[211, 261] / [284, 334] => 0.91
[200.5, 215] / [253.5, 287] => 1.48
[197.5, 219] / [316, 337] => 1.44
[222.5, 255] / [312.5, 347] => 0.97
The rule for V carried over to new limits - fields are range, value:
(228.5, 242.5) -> 152.2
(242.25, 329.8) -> 155.9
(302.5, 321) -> 148.6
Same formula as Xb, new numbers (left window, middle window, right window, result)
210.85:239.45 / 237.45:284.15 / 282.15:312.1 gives -0.12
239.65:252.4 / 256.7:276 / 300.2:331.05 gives 0.00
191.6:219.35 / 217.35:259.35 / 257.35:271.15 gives -0.16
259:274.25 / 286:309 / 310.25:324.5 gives 0.19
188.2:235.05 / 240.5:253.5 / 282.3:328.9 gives -0.22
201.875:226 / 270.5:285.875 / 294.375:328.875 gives 0.03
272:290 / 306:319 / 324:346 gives -0.07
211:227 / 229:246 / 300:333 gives -0.13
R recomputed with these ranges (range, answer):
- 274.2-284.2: 125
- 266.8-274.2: 141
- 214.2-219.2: 122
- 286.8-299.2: 101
